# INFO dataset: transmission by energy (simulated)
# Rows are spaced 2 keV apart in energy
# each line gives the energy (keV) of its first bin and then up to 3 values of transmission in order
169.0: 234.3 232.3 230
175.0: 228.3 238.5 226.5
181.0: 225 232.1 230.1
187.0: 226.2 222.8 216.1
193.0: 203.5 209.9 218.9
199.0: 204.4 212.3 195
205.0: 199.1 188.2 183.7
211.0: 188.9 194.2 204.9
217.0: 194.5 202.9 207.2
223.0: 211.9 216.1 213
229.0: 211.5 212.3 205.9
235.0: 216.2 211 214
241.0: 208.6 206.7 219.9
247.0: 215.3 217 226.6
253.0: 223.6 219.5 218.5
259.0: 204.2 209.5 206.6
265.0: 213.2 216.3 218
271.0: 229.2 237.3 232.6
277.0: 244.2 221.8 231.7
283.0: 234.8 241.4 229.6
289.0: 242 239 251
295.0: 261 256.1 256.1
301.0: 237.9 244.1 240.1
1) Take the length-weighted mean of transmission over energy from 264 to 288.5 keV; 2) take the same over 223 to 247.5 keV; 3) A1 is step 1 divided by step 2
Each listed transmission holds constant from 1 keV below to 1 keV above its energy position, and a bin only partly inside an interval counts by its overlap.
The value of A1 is 1.1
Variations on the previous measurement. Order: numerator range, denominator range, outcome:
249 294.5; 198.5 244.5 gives 1.11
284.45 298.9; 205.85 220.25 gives 1.27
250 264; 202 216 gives 1.11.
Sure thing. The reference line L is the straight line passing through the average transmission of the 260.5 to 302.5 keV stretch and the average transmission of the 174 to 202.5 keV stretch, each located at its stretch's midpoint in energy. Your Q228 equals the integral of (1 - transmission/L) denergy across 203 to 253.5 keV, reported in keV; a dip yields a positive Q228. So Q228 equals 4.3 keV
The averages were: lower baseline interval 221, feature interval 207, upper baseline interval 234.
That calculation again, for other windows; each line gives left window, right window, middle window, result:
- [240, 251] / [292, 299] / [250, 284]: 1.4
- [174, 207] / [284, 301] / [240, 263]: 1.9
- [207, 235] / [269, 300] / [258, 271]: 0.9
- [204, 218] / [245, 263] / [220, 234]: -0.6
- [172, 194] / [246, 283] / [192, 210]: 1.8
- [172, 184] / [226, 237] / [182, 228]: 2.7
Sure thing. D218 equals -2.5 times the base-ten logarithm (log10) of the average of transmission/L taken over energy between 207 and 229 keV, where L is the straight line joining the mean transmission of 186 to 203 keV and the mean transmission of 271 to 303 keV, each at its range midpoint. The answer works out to 0.10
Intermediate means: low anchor 213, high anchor 241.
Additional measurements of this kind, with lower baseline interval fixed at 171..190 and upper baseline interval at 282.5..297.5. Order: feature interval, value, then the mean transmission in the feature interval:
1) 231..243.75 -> 0.13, 211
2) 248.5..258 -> 0.08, 221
